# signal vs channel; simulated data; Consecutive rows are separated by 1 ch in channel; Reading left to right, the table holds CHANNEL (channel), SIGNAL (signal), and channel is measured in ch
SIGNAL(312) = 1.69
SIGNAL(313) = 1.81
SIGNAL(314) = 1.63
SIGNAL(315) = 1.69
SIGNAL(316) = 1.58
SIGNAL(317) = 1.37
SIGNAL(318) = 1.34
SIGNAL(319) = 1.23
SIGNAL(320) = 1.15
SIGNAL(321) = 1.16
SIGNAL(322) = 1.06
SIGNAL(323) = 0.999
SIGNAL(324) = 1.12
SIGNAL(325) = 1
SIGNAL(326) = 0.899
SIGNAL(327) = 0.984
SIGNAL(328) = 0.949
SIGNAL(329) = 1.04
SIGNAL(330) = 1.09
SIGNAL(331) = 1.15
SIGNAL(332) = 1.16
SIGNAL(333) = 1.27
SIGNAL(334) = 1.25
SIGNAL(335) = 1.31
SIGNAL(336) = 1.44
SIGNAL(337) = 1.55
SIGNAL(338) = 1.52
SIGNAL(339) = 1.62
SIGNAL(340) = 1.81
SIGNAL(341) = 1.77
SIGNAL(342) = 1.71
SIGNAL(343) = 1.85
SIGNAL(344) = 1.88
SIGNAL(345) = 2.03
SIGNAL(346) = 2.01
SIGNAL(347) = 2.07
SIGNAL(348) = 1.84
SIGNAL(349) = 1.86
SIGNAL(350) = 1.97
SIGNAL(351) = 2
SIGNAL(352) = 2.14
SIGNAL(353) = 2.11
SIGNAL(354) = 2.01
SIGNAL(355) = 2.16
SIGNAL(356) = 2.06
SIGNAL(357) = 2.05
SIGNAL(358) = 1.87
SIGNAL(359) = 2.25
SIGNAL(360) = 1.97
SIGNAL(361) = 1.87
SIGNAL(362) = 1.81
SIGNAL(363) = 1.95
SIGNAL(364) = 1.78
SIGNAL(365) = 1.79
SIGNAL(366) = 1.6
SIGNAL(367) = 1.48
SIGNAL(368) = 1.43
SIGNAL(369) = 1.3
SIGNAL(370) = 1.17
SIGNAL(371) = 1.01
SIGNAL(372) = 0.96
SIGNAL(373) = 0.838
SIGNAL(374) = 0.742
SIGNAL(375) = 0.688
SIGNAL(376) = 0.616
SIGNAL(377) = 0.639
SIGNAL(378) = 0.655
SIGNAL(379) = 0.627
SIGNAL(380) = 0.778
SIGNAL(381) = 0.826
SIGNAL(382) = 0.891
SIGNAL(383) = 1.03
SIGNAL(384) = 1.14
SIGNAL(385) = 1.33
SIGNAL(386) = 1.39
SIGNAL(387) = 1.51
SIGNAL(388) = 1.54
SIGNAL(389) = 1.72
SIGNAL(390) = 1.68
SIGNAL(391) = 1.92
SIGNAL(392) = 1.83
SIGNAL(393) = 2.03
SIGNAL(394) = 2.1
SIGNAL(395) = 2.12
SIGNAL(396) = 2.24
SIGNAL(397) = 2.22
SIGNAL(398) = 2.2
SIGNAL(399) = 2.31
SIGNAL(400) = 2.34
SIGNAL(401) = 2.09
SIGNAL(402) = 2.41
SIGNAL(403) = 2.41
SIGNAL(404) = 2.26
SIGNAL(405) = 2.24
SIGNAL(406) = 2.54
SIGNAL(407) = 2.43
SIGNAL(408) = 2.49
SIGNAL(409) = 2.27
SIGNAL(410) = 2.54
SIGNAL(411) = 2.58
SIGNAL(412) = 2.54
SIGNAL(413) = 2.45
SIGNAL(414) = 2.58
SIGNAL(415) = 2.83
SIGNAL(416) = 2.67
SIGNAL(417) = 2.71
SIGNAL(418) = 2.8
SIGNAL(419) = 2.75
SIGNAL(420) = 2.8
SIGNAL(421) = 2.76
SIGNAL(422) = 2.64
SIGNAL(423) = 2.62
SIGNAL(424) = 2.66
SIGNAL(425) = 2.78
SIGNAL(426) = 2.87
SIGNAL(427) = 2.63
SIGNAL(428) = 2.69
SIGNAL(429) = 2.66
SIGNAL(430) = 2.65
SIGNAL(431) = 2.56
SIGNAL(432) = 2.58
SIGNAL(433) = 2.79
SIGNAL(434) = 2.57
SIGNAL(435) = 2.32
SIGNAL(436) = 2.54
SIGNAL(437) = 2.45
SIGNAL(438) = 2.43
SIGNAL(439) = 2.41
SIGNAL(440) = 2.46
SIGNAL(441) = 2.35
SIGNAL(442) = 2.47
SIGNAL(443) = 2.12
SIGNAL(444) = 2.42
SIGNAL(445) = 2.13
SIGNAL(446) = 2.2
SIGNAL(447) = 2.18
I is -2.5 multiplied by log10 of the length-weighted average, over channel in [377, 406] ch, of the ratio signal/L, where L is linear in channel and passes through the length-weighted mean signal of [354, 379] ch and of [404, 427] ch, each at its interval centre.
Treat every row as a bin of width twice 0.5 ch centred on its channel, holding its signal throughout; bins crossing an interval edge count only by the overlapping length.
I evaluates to 0.22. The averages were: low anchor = 1.44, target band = 1.7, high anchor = 2.61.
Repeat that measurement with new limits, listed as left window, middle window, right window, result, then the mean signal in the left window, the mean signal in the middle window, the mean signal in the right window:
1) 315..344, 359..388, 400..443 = 0.45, 1.32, 1.23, 2.55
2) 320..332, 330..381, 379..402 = -0.17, 1.05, 1.54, 1.68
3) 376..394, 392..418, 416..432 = -0.20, 1.27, 2.38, 2.7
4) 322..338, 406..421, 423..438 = -0.10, 1.16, 2.61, 2.62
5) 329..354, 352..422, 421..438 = 0.18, 1.68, 1.86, 2.62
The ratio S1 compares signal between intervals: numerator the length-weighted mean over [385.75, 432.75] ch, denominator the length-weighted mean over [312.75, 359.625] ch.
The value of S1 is 1.52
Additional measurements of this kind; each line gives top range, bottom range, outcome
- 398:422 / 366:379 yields 2.58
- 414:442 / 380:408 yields 1.40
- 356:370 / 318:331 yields 1.65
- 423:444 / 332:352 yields 1.48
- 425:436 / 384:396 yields 1.52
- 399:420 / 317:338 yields 2.13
